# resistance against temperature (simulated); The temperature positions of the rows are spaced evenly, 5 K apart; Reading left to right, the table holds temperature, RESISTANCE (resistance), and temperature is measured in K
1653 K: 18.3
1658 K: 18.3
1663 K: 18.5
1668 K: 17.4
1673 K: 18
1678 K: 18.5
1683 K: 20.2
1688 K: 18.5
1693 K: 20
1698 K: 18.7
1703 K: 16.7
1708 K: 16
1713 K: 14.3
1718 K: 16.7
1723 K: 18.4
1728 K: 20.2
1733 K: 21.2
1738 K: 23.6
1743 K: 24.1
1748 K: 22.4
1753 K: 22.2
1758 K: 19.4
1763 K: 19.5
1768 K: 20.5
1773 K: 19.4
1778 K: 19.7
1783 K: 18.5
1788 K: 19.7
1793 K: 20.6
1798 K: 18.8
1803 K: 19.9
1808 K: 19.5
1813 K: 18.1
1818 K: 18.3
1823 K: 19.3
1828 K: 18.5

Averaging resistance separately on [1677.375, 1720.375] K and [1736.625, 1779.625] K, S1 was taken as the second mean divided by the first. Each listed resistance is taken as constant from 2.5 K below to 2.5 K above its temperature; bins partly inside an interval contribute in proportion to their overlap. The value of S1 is 1.20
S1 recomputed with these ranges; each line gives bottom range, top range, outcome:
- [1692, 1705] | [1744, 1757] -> 1.21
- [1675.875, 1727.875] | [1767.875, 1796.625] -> 1.10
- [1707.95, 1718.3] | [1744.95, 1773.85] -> 1.35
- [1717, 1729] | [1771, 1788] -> 1.05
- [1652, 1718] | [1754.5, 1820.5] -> 1.08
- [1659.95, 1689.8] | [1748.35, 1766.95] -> 1.11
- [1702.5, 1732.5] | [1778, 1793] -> 1.12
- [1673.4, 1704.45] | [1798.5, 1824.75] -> 1.01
